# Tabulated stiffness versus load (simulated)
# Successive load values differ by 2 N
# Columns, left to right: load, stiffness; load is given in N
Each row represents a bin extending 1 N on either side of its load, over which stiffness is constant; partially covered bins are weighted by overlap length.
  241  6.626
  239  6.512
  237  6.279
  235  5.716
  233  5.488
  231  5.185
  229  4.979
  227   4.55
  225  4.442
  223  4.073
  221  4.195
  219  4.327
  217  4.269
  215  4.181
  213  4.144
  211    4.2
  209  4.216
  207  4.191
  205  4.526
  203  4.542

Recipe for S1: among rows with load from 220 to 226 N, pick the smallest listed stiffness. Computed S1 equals 4.073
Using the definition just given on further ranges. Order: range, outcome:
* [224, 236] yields 4.442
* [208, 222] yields 4.144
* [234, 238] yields 5.716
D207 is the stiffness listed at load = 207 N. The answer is 4.191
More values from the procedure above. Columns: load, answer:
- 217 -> 4.269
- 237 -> 6.279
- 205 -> 4.526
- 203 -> 4.542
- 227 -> 4.55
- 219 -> 4.327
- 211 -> 4.2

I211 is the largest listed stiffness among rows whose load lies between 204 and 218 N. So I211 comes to 4.526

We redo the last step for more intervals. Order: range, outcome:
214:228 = 4.55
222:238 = 6.279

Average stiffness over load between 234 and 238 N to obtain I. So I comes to 6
